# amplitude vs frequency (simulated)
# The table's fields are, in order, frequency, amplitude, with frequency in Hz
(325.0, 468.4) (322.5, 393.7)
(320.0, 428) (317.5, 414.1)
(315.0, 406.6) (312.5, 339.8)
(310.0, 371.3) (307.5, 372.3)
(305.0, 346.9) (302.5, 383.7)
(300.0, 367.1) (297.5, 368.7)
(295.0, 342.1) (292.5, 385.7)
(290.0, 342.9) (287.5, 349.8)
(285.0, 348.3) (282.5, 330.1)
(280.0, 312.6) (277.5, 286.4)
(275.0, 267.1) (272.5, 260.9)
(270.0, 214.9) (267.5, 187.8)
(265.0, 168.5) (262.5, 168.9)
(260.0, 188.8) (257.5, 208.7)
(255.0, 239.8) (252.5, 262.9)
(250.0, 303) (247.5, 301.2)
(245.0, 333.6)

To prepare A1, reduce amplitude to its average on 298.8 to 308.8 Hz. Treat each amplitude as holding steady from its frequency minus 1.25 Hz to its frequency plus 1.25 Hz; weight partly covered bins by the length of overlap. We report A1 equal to 368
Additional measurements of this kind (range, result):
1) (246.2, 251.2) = 302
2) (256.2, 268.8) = 185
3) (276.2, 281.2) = 299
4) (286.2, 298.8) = 358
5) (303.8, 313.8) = 358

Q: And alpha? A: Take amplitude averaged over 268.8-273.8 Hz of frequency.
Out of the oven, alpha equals 238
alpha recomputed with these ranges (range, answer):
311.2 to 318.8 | 387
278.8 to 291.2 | 337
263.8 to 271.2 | 190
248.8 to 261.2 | 241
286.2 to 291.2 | 346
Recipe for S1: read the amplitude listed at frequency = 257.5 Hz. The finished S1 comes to 208.7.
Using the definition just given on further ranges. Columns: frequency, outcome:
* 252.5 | 262.9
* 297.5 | 368.7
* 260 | 188.8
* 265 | 168.5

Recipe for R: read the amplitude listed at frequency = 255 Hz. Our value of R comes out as 239.8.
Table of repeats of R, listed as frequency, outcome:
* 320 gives 428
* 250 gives 303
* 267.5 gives 187.8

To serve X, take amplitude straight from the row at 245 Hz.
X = 333.6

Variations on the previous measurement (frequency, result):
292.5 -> 385.7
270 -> 214.9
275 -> 267.1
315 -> 406.6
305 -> 346.9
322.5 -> 393.7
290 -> 342.9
